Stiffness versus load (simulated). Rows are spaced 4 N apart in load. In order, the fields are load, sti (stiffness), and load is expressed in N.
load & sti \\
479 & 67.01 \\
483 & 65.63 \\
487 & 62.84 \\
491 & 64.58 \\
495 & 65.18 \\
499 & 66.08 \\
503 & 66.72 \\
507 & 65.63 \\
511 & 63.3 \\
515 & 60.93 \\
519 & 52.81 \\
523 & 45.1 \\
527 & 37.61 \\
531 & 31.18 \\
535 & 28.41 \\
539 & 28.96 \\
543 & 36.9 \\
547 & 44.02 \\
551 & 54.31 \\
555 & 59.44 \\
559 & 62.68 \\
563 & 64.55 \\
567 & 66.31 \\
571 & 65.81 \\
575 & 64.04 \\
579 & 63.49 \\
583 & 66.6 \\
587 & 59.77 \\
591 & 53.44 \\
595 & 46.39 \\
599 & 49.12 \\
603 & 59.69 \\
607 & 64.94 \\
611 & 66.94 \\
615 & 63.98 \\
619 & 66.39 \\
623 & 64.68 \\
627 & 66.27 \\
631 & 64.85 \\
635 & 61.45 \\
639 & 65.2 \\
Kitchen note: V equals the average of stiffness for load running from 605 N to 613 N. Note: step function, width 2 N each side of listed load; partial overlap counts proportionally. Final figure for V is 65.9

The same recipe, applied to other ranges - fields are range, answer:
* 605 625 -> 65.4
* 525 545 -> 32.6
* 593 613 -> 57.4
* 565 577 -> 65.4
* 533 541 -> 28.7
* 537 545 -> 32.9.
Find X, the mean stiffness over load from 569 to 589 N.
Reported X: 63.9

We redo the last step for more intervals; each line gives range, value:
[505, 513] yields 64.5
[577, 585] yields 65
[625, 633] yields 65.6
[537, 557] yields 44.7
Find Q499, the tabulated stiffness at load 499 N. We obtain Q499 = 66.08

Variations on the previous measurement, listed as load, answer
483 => 65.63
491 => 64.58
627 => 66.27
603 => 59.69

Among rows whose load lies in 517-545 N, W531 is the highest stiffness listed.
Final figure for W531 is 52.81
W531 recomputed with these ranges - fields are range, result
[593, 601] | 49.12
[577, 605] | 66.6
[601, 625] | 66.94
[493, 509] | 66.72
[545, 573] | 66.31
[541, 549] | 44.02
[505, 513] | 65.63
